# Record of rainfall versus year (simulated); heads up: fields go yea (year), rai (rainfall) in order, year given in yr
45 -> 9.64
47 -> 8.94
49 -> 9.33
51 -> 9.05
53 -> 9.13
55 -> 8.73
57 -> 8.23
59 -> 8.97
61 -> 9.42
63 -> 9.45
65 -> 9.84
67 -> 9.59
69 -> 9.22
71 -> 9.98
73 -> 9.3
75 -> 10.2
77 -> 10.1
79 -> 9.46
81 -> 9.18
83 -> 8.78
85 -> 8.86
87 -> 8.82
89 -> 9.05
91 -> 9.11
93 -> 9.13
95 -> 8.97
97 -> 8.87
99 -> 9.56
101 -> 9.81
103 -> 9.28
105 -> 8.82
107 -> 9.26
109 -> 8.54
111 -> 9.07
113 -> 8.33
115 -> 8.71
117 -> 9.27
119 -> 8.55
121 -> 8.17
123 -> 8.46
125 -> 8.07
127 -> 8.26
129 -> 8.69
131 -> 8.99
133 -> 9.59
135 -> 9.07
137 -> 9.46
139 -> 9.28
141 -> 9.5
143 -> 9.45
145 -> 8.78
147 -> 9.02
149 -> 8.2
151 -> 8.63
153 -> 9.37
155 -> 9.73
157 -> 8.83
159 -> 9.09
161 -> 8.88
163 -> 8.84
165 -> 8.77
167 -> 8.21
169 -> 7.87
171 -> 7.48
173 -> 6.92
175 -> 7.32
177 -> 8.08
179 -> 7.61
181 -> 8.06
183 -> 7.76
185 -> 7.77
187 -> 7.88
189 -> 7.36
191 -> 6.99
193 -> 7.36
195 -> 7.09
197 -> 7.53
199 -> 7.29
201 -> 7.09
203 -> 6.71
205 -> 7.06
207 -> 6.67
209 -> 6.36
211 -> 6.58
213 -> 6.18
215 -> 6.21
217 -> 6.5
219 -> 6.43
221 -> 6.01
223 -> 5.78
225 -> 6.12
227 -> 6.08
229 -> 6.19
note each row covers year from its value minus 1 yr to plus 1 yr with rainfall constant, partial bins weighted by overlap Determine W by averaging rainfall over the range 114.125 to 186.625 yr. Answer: 8.57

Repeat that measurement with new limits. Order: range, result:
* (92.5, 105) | 9.24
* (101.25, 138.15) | 8.83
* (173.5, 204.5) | 7.44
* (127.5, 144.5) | 9.21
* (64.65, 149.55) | 9.08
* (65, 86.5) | 9.47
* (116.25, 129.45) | 8.47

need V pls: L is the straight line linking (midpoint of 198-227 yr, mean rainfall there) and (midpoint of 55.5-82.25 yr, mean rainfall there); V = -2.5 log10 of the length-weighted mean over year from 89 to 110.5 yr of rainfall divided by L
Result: -0.04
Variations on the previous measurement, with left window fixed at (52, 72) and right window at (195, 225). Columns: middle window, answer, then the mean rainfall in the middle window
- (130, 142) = -0.175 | 9.32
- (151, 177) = -0.137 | 8.44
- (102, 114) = -0.057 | 8.88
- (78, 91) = -0.022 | 9.03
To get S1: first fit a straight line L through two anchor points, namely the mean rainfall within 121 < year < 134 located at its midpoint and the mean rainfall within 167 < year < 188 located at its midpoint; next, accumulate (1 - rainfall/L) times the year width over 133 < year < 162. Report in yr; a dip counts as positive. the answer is -3.0 yr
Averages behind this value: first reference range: 8.64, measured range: 9.11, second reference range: 7.7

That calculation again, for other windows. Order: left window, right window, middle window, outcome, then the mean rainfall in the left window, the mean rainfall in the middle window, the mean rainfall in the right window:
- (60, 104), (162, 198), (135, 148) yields -1.35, 9.36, 9.23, 7.72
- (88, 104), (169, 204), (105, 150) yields -1.35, 9.22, 8.85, 7.44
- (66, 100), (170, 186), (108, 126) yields 0.27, 9.3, 8.57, 7.62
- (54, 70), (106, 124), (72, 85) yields -0.60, 9.18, 9.45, 8.71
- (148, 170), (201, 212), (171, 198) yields 0.48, 8.77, 7.52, 6.71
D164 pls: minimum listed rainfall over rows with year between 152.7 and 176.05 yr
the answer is 6.92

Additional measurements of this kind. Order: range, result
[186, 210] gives 6.36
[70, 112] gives 8.54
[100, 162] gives 8.07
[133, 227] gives 5.78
